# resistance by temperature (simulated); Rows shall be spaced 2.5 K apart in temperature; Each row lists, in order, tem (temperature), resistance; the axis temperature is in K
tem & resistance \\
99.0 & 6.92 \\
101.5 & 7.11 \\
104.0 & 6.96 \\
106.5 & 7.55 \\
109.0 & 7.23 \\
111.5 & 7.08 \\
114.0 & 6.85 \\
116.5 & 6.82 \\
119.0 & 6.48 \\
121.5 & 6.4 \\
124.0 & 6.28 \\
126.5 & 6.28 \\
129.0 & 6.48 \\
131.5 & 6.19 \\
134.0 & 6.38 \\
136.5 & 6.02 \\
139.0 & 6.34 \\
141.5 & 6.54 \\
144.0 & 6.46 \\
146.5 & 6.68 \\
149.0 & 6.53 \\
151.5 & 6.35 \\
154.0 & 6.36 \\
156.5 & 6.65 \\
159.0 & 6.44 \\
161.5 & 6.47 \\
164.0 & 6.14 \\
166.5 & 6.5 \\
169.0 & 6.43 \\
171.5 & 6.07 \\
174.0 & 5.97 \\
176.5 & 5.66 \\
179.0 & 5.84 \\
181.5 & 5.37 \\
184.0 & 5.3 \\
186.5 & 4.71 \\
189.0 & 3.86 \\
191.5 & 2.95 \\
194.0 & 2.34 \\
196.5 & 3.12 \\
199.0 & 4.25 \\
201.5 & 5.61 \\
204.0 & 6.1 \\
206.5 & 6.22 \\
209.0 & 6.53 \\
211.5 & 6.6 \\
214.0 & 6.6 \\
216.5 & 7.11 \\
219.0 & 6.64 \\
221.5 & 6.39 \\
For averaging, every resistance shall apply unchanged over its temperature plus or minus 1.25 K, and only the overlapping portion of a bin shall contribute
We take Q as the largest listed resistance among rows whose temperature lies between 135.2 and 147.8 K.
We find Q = 6.68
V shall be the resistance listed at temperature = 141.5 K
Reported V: 6.54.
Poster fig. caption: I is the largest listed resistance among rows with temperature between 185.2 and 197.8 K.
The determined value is 4.71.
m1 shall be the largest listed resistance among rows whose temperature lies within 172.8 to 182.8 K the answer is 5.97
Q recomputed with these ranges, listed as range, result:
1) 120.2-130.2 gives 6.48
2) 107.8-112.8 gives 7.23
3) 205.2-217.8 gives 7.11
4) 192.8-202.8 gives 5.61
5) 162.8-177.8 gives 6.5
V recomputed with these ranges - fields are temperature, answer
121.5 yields 6.4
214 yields 6.6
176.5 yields 5.66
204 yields 6.1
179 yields 5.84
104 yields 6.96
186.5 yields 4.71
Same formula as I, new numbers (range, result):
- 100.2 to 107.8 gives 7.55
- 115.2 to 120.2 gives 6.82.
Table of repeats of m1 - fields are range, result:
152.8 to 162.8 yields 6.65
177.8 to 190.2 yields 5.84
